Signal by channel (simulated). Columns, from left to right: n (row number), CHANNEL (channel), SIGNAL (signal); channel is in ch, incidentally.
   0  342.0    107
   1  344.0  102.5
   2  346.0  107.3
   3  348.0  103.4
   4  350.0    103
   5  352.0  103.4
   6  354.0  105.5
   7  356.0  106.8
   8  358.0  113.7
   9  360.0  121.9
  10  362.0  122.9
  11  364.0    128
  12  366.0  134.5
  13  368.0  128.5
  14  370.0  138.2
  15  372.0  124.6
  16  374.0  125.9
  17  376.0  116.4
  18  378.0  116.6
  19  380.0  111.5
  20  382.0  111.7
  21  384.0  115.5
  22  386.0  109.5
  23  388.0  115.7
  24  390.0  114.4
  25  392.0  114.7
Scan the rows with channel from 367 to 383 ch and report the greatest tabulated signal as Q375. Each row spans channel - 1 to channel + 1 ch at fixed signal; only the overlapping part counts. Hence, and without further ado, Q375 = 138.2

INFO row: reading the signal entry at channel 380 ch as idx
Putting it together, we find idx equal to 111.5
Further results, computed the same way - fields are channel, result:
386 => 109.5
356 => 106.8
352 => 103.4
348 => 103.4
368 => 128.5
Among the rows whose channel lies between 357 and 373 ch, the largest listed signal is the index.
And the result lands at 138.2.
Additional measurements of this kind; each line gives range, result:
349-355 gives 105.5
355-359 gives 113.7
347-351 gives 103.4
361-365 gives 128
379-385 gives 115.5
